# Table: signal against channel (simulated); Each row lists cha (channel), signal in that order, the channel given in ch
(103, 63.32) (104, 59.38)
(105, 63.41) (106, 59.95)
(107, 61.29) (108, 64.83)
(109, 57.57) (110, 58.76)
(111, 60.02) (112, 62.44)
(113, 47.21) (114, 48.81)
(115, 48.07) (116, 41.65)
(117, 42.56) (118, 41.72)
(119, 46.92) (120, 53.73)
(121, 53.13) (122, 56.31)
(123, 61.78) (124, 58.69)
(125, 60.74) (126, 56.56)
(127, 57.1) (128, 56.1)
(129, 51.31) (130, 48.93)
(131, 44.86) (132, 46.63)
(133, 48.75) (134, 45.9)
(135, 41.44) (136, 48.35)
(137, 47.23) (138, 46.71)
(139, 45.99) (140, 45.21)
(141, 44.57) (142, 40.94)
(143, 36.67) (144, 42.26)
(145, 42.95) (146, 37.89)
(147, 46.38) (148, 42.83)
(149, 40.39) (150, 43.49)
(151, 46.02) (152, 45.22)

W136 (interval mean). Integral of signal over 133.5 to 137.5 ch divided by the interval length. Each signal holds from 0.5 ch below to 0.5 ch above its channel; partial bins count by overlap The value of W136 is 45.7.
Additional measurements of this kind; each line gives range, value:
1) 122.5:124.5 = 60.2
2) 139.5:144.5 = 41.9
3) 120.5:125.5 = 58.1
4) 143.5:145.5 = 42.6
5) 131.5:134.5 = 47.1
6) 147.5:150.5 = 42.2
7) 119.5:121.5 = 53.4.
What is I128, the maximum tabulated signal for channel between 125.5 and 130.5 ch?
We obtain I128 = 57.1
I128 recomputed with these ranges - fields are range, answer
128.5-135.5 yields 51.31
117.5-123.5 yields 61.78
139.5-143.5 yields 45.21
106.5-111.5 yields 64.83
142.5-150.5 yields 46.38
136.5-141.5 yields 47.23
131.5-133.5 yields 48.75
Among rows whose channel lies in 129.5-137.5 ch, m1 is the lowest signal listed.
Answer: 41.44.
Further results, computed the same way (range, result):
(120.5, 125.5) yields 53.13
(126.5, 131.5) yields 44.86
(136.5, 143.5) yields 36.67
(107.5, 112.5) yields 57.57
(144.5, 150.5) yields 37.89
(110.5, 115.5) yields 47.21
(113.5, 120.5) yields 41.65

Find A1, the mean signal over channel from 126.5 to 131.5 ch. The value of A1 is 51.7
